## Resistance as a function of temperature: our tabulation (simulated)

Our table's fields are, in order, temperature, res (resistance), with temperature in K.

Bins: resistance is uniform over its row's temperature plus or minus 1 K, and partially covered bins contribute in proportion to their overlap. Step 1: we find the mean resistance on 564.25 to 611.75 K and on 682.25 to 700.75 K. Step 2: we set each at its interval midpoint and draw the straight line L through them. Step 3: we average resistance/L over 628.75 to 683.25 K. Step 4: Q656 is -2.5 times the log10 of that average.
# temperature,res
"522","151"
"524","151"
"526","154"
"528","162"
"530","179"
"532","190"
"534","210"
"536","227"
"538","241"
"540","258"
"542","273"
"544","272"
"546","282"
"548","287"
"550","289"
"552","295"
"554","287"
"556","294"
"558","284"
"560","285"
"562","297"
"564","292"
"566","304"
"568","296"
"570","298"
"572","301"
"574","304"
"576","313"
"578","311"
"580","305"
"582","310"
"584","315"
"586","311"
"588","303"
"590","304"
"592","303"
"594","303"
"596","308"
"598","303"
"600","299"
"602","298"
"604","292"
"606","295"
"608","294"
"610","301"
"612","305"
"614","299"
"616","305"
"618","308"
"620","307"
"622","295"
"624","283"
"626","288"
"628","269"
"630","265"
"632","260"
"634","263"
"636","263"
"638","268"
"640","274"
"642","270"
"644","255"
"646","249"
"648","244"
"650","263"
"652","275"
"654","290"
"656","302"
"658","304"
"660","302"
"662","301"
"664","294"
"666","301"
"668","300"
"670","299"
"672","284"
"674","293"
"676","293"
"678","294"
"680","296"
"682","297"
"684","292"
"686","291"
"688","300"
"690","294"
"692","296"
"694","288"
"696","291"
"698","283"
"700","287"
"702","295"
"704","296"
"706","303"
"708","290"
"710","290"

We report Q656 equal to 0.053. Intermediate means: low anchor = 303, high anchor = 292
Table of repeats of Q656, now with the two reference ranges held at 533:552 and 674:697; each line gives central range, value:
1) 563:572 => -0.12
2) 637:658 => 0.06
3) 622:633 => 0.02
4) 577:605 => -0.12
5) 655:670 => -0.04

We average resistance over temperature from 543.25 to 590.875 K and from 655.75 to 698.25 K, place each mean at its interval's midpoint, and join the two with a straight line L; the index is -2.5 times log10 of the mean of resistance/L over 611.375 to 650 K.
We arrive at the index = 0.074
